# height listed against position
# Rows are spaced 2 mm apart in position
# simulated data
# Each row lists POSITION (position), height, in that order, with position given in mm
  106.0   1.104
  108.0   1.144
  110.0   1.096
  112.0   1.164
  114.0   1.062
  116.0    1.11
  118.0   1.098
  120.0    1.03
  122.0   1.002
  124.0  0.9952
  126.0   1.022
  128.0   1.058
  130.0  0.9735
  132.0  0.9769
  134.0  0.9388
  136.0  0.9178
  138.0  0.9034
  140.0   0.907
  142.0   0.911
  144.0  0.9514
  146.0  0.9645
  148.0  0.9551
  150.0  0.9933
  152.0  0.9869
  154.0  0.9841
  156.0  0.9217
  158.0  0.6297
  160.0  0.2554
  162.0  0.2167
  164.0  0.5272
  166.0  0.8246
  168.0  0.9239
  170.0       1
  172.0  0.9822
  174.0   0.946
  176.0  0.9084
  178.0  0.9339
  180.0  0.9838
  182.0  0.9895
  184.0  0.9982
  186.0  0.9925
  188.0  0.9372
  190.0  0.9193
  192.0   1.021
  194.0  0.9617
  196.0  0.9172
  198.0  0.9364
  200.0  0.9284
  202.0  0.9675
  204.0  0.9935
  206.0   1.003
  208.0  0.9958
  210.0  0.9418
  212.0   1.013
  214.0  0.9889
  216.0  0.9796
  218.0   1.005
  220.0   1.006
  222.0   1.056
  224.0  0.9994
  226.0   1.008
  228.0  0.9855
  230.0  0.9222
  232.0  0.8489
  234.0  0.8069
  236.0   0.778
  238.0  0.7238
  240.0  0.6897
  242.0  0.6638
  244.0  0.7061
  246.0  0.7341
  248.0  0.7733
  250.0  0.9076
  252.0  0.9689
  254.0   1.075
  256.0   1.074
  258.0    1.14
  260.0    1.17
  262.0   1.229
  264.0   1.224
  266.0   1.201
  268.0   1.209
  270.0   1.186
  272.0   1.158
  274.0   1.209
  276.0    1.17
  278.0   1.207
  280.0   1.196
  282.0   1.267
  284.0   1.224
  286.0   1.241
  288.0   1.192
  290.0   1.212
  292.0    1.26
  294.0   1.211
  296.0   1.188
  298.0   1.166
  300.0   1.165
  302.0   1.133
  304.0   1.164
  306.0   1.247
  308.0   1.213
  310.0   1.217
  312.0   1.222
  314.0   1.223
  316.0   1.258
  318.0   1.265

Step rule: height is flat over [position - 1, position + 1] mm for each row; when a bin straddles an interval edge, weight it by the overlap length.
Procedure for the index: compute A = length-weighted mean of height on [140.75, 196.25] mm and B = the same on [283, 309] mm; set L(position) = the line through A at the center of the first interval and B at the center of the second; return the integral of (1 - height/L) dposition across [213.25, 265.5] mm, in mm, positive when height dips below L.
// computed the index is 5.6 mm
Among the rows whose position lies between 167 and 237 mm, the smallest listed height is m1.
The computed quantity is 0.778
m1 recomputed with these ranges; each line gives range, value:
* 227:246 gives 0.6638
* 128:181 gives 0.2167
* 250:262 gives 0.9076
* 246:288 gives 0.7341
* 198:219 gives 0.9284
